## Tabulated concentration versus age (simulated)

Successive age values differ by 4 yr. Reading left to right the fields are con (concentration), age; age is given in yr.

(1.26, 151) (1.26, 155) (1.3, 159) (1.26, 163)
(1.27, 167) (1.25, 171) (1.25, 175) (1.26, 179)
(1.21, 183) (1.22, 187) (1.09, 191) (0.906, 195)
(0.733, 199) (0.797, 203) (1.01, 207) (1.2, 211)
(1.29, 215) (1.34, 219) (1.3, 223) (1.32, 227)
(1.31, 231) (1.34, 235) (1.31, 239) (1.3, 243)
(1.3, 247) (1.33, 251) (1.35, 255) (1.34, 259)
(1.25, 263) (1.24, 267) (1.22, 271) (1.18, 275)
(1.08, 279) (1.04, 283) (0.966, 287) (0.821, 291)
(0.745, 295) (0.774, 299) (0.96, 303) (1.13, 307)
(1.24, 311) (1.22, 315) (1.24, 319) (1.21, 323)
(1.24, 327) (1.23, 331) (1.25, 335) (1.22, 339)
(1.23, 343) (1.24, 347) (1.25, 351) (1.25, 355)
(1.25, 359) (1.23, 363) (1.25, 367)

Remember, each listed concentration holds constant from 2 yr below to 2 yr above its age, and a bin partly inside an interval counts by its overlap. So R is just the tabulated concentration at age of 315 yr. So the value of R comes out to 1.22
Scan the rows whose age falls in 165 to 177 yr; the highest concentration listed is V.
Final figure 1.27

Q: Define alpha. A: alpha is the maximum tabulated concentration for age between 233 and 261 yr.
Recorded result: 1.35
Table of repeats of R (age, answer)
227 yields 1.32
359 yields 1.25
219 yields 1.34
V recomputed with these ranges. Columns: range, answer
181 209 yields 1.22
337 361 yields 1.25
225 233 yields 1.32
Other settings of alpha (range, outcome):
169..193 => 1.26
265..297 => 1.24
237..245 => 1.31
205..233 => 1.34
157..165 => 1.3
